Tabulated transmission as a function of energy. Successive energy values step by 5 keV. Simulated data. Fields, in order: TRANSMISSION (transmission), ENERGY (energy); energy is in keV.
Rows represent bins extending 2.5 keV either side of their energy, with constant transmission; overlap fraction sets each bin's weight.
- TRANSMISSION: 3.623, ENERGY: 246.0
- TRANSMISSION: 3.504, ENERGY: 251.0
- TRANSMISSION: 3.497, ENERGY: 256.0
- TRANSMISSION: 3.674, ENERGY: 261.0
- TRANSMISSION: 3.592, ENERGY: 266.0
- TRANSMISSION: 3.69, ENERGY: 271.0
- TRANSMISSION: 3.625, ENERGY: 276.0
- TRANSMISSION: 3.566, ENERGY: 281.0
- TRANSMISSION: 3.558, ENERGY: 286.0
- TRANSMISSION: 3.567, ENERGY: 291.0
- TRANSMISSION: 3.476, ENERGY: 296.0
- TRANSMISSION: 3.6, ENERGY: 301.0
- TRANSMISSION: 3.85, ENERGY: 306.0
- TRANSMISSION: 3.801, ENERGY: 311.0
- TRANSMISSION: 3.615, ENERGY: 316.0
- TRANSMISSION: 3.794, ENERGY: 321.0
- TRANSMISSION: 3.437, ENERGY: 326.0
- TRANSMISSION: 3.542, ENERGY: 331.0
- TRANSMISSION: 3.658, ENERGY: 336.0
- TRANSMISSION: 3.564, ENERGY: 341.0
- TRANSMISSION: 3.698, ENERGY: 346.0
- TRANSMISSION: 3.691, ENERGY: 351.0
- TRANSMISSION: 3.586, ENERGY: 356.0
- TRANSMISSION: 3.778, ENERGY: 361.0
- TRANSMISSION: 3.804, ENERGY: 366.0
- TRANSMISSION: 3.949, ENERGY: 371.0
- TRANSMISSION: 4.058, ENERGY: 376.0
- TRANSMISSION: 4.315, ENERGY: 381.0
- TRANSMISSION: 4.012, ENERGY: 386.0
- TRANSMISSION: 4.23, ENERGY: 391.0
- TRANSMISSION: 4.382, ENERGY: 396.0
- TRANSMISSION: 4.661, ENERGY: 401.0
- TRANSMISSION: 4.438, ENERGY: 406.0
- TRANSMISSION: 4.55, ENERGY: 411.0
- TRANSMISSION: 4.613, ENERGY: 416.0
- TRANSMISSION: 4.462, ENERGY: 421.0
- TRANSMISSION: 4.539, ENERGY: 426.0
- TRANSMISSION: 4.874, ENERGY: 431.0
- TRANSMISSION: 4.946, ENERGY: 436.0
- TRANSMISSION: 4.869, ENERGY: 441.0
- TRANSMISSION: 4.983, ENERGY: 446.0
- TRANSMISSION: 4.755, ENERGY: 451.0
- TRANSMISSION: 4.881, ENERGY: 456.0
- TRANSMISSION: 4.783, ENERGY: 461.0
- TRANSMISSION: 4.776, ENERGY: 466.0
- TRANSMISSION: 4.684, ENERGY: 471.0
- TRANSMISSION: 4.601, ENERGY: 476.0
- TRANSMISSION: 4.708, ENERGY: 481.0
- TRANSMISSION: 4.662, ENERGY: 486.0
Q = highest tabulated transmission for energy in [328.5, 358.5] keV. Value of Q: 3.698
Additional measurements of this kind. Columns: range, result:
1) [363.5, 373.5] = 3.949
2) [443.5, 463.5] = 4.983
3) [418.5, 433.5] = 4.874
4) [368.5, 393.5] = 4.315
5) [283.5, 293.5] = 3.567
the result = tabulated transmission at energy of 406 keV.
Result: 4.438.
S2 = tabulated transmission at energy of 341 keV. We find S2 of 3.564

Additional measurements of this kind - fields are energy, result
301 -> 3.6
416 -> 4.613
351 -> 3.691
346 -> 3.698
